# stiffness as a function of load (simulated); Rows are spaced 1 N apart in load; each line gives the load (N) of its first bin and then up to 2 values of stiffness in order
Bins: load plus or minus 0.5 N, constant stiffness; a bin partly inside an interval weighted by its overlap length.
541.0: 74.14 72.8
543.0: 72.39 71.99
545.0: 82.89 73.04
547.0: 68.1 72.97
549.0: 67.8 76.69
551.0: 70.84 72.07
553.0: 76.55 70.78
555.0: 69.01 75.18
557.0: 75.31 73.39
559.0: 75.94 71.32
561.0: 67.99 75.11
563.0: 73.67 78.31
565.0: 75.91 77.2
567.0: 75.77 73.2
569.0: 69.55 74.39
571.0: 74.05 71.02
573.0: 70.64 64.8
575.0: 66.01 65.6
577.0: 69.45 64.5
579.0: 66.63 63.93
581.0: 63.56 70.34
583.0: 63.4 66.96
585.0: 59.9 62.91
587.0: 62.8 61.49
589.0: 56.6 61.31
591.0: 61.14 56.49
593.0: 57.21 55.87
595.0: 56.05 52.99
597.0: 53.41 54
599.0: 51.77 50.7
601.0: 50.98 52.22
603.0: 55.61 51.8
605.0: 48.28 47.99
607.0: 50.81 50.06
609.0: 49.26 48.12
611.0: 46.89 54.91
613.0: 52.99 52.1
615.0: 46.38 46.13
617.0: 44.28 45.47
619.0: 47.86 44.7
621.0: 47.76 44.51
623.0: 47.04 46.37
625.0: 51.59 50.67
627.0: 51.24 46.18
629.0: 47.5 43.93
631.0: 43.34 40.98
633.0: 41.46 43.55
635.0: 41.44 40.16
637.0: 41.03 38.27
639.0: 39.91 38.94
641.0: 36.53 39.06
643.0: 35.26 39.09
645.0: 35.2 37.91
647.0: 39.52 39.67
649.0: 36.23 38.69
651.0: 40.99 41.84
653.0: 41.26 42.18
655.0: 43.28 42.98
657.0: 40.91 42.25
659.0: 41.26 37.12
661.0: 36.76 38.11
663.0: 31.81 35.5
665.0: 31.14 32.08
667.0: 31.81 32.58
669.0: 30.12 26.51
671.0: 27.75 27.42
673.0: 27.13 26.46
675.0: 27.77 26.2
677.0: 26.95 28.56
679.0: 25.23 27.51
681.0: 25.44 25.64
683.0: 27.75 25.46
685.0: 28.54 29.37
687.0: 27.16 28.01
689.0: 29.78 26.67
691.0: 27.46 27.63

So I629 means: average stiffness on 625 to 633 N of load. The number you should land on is 46.3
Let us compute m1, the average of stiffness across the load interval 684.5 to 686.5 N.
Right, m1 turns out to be 29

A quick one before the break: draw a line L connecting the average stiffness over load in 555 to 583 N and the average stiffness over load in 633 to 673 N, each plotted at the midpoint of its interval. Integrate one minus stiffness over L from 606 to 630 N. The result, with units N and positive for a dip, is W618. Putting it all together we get 1.38 N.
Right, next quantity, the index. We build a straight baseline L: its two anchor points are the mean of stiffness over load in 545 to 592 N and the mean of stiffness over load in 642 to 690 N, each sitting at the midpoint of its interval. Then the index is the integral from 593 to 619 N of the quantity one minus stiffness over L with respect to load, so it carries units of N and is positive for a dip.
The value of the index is 2.2 N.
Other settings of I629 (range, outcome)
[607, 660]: 43.6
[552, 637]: 58.3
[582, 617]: 54.5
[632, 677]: 36.4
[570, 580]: 68.2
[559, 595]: 67.1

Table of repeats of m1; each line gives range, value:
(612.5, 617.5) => 48.4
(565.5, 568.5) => 75.4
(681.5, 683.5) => 26.7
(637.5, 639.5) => 39.1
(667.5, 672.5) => 28.9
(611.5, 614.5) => 53.3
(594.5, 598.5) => 54.1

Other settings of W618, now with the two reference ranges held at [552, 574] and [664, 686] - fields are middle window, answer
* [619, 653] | 1.3 N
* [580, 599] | 0.9 N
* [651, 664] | -1.7 N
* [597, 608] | 1.1 N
